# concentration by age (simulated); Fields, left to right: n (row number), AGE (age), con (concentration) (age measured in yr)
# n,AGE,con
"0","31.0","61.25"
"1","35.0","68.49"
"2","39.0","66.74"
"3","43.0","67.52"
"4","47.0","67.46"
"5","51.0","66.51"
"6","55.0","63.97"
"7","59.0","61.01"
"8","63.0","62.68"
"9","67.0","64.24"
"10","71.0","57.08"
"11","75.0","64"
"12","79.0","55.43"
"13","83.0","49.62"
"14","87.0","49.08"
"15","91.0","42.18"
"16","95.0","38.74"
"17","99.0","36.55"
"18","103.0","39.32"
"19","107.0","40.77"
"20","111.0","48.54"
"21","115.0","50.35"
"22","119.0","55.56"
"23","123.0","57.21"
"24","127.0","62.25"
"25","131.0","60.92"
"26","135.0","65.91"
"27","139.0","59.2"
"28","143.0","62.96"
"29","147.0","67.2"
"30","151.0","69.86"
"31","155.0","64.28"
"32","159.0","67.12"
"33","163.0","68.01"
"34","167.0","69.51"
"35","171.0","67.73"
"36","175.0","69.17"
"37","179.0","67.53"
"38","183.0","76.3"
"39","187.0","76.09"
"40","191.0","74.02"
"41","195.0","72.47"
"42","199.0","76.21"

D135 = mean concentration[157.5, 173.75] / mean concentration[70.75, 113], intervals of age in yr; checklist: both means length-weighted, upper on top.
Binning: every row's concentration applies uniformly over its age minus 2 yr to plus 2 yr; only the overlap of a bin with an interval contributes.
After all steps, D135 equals 1.45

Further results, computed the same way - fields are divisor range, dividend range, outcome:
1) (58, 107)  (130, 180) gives 1.30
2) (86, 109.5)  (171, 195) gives 1.76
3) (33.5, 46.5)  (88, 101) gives 0.59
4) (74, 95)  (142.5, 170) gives 1.34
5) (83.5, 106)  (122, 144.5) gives 1.48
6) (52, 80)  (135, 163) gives 1.06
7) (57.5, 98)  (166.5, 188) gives 1.32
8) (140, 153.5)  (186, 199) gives 1.13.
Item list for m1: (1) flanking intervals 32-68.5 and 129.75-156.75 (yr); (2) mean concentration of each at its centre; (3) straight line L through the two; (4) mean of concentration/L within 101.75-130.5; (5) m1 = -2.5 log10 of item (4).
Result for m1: 0.25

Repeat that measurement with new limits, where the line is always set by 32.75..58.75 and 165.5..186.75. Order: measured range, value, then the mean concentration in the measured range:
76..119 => 0.42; 46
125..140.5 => 0.12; 62.2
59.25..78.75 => 0.10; 61.3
